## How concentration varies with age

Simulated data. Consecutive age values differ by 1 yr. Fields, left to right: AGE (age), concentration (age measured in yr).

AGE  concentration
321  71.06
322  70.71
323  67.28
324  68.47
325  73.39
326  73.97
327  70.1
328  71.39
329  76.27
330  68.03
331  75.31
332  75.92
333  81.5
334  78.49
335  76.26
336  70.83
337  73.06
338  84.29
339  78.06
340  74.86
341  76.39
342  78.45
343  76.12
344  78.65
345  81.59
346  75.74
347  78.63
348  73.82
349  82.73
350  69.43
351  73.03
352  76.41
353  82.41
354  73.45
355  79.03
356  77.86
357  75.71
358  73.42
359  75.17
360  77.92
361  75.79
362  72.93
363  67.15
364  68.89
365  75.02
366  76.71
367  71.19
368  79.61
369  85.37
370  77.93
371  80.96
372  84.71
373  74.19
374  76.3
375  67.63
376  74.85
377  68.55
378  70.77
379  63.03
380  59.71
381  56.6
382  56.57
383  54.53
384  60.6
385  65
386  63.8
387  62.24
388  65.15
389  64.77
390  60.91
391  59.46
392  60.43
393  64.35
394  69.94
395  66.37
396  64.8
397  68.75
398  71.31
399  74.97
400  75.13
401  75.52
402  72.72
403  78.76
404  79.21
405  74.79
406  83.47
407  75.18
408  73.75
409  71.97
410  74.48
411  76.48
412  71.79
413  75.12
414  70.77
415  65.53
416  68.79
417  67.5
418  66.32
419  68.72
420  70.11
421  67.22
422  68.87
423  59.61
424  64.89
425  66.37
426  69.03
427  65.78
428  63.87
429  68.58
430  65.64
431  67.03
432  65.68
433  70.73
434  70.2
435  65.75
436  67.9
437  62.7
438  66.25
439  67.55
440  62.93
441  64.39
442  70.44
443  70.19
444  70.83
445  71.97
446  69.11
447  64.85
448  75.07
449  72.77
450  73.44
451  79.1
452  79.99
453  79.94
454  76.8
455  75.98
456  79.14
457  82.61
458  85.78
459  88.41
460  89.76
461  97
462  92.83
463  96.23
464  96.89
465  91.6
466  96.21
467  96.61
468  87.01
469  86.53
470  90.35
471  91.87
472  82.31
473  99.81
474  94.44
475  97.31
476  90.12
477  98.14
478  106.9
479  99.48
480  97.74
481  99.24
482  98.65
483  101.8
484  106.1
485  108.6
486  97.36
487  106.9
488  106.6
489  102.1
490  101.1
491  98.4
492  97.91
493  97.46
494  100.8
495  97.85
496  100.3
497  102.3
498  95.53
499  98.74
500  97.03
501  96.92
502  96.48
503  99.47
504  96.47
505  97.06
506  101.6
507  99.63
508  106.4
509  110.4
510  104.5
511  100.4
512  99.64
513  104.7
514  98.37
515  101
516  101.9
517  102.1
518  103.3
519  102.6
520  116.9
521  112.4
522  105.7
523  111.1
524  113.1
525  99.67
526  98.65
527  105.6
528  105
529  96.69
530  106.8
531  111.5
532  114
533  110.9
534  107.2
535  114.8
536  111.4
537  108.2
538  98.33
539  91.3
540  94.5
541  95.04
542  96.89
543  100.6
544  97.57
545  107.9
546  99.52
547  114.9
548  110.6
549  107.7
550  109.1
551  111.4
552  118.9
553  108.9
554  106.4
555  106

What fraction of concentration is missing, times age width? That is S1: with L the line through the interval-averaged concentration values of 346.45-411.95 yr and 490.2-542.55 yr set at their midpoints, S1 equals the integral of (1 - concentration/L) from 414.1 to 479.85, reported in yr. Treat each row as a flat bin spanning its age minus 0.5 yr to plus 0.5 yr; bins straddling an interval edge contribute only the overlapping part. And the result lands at 7.3 yr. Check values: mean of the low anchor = 71.7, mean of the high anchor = 103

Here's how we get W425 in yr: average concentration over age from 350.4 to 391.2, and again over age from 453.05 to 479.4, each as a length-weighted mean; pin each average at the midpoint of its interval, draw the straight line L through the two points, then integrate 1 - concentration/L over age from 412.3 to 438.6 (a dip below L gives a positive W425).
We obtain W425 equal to 4.8 yr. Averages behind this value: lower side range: 70.9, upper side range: 90.9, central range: 67.3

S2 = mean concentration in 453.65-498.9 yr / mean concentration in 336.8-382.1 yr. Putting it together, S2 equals 1.28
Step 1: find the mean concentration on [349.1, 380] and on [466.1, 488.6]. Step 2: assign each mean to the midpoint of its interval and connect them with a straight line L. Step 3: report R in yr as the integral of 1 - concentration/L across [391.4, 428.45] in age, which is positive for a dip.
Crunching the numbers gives 5.9 yr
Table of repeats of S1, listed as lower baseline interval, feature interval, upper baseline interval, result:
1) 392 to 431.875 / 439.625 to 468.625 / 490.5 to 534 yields 1.18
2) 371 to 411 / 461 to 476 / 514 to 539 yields -0.44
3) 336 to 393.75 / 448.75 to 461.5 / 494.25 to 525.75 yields 1.29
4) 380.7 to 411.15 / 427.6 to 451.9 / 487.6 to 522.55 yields 3.84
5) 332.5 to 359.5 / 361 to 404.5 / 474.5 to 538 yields 6.92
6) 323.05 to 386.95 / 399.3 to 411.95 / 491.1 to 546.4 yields 1.02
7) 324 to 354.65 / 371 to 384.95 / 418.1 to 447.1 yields 0.98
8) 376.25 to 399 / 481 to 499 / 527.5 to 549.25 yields -1.88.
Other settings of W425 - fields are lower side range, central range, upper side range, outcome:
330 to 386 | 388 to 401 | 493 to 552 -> 2.17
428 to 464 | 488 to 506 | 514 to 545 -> -1.18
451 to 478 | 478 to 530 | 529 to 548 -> -2.46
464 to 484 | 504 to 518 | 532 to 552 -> -0.17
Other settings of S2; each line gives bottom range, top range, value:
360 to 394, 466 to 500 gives 1.42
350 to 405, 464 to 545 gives 1.42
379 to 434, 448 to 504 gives 1.38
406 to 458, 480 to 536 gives 1.46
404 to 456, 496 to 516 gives 1.43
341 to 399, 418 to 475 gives 1.07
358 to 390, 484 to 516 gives 1.44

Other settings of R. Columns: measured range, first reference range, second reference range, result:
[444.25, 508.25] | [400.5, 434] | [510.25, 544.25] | -2.9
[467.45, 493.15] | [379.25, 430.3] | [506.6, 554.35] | -2.1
